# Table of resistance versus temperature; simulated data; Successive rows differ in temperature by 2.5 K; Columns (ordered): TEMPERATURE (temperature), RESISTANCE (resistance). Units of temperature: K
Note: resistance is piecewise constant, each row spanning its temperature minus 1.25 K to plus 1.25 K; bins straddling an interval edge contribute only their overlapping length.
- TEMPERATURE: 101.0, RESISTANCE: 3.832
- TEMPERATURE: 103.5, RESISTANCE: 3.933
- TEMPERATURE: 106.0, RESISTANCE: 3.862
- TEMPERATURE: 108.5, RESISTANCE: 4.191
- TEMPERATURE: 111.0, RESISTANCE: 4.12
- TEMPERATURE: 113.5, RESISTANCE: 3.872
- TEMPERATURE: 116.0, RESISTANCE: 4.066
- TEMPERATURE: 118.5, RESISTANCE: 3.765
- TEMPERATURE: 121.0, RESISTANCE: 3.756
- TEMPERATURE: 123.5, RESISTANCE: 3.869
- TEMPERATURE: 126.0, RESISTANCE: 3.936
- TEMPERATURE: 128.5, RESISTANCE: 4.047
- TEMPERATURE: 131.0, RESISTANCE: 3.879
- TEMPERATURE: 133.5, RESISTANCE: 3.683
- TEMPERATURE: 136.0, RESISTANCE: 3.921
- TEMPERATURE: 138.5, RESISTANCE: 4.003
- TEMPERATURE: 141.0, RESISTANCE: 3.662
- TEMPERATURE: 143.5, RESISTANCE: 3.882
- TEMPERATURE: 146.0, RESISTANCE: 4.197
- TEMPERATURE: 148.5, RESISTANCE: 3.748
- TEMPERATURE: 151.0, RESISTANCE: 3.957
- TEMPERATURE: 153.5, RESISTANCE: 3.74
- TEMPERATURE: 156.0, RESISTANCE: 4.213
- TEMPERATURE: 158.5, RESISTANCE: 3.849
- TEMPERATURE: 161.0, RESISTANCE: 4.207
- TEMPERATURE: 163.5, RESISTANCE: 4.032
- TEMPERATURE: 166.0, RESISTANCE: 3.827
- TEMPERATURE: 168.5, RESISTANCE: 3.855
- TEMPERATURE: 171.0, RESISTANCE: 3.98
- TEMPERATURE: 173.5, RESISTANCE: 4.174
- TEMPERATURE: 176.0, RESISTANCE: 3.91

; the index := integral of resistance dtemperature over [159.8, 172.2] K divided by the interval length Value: 3.98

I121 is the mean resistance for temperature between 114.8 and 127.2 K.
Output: 3.88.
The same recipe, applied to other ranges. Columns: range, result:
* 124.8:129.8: 3.99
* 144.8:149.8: 3.97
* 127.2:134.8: 3.87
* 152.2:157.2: 3.97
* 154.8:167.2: 4.03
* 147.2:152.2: 3.85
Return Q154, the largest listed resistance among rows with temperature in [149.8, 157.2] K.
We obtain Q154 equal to 4.213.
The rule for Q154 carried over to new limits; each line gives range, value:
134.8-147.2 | 4.197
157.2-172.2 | 4.207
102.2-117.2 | 4.191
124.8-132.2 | 4.047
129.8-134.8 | 3.879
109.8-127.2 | 4.12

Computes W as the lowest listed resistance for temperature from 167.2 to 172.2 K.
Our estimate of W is 3.855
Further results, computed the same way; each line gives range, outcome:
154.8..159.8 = 3.849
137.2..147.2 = 3.662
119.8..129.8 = 3.756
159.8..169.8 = 3.827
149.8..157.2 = 3.74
